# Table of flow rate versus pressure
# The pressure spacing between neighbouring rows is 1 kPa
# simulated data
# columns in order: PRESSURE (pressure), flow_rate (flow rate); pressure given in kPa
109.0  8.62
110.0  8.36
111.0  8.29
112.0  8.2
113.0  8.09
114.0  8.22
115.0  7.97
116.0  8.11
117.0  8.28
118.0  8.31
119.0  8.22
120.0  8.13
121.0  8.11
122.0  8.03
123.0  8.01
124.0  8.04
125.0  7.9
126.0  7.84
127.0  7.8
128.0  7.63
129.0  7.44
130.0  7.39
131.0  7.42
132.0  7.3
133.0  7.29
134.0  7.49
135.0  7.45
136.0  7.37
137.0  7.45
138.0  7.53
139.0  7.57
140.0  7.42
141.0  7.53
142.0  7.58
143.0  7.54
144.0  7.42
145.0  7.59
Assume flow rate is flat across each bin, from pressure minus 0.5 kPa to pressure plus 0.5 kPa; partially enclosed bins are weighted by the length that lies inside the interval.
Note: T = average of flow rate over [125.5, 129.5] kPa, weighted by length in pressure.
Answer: 7.68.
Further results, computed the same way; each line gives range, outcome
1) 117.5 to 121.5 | 8.19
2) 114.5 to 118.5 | 8.17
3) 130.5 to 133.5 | 7.34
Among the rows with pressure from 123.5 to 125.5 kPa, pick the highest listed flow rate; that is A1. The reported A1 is 8.04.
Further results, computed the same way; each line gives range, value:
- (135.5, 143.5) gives 7.58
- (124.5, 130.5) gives 7.9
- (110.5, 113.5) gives 8.29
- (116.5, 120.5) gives 8.31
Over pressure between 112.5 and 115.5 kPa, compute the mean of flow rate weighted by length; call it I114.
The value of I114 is 8.09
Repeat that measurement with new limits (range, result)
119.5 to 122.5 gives 8.09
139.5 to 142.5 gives 7.51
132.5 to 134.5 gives 7.39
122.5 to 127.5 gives 7.92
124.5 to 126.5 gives 7.87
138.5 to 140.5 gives 7.5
